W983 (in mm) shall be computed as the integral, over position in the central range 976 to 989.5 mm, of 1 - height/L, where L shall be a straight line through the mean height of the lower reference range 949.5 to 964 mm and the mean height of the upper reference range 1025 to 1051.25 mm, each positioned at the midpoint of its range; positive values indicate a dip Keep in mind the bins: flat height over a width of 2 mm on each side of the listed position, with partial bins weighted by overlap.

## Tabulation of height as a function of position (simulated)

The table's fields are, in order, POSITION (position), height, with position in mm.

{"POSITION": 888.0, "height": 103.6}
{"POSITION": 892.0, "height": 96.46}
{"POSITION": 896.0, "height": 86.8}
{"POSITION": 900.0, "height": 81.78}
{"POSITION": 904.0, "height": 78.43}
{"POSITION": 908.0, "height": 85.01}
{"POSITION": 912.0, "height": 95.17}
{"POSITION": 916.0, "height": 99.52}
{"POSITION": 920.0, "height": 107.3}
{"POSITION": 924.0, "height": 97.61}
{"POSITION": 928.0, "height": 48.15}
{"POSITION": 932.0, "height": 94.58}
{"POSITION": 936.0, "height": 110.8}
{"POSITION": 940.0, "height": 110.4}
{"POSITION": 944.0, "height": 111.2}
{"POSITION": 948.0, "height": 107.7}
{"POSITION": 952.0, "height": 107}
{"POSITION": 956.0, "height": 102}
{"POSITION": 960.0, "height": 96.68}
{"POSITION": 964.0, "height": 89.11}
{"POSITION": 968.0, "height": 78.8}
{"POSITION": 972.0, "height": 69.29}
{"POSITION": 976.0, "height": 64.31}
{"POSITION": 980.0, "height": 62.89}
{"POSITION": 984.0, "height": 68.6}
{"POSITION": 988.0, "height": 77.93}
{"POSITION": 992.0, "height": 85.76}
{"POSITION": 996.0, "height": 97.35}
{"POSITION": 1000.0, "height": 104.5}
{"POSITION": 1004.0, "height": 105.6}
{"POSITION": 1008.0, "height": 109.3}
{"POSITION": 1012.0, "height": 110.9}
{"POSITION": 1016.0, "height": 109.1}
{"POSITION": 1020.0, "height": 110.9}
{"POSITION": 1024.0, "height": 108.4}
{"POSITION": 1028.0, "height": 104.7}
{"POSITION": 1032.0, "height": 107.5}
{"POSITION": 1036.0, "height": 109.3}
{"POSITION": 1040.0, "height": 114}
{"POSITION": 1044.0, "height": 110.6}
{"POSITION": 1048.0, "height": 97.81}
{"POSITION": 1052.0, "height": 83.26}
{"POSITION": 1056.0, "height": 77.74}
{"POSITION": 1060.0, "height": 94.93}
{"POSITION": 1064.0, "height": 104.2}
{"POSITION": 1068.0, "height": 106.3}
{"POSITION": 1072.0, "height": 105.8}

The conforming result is 4.43 mm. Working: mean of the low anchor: 100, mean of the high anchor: 106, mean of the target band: 68.7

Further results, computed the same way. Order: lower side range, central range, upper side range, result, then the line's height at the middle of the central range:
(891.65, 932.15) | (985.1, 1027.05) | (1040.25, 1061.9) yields -4.1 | 92.3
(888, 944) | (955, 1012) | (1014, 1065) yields 6.4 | 98.1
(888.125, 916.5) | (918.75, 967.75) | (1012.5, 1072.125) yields -2.2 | 93.4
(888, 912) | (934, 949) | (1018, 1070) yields -2.9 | 92.1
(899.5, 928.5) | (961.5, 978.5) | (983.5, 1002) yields 2.5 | 88.5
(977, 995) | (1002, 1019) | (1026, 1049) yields -3.5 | 90.3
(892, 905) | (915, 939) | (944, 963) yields 0.2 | 94.5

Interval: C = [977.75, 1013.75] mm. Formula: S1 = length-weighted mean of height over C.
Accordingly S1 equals 91.1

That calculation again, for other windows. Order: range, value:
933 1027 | 95.7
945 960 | 105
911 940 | 94.4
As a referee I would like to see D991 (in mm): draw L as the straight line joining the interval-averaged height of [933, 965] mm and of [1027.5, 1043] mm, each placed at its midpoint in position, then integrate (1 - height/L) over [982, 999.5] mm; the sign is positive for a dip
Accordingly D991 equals 3.70 mm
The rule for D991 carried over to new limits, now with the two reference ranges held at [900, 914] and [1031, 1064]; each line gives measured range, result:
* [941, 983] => 0.8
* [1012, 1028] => -2.0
